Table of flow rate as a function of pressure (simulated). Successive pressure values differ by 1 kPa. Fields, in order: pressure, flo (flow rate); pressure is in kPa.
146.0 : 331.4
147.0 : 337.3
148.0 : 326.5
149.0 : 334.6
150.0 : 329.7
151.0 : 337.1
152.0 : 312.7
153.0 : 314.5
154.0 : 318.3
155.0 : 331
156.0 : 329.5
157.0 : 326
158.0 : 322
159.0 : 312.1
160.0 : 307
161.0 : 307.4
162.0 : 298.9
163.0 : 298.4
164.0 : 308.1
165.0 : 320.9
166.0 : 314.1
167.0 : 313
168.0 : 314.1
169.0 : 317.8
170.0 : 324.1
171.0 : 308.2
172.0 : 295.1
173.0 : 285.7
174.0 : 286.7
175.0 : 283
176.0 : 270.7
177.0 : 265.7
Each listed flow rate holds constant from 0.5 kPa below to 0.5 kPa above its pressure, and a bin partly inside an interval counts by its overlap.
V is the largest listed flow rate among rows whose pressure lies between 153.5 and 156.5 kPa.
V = 331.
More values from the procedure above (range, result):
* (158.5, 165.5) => 320.9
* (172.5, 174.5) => 286.7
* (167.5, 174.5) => 324.1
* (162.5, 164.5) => 308.1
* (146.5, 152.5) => 337.3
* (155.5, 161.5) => 329.5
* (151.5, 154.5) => 318.3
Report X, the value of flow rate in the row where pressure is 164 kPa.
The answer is 308.1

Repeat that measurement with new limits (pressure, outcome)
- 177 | 265.7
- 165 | 320.9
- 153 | 314.5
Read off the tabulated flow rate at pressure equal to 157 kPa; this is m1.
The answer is 326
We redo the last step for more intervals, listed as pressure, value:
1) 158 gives 322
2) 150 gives 329.7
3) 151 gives 337.1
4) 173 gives 285.7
